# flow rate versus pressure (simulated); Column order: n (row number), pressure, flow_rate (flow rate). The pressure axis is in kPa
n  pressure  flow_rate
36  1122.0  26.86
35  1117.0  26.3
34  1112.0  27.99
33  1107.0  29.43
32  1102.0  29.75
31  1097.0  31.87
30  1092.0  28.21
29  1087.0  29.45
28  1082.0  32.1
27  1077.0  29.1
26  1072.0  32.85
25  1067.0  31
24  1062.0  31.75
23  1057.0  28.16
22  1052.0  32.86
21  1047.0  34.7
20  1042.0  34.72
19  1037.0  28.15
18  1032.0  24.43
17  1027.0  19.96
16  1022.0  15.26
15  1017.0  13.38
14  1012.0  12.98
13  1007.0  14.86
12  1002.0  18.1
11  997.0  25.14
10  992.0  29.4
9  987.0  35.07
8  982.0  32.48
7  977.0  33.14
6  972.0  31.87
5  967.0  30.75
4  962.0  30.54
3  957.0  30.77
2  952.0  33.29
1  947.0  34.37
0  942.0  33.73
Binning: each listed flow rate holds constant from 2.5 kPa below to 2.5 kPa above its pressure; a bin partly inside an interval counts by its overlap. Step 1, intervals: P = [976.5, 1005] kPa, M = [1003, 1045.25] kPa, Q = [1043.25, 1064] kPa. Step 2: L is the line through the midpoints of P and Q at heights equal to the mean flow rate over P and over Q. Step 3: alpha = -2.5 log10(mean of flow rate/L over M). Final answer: 0.42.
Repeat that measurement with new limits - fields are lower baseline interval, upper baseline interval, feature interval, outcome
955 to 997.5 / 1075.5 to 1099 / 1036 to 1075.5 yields -0.05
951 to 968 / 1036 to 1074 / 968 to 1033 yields 0.31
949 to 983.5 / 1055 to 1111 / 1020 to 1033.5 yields 0.49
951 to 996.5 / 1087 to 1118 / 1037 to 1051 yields -0.11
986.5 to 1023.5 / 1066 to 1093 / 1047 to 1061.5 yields -0.17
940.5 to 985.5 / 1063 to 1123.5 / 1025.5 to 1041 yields 0.21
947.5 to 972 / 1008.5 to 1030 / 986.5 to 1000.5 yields -0.24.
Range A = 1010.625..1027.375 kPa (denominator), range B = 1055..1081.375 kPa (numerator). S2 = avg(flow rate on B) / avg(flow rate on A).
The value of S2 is 2.1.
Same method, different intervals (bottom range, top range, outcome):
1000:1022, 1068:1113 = 2.04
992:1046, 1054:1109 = 1.41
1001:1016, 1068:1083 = 2.10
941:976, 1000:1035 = 0.53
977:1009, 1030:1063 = 1.16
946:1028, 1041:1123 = 1.17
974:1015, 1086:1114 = 1.18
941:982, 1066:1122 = 0.92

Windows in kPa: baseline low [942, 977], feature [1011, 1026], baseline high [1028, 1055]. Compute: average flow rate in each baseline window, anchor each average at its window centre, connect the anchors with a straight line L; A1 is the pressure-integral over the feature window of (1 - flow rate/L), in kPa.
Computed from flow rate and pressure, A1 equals 7.9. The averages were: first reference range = 32.1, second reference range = 30.3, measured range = 14.6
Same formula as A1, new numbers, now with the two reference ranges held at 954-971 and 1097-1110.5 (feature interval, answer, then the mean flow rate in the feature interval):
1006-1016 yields 5.5 kPa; 13.7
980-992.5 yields -0.8 kPa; 32.8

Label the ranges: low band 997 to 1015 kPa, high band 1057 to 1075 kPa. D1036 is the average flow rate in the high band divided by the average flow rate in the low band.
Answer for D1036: 1.9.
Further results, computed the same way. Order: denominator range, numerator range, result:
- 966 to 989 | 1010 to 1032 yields 0.50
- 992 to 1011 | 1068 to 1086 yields 1.54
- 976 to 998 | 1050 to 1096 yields 0.98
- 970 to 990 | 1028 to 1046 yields 0.87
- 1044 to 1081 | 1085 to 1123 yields 0.91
